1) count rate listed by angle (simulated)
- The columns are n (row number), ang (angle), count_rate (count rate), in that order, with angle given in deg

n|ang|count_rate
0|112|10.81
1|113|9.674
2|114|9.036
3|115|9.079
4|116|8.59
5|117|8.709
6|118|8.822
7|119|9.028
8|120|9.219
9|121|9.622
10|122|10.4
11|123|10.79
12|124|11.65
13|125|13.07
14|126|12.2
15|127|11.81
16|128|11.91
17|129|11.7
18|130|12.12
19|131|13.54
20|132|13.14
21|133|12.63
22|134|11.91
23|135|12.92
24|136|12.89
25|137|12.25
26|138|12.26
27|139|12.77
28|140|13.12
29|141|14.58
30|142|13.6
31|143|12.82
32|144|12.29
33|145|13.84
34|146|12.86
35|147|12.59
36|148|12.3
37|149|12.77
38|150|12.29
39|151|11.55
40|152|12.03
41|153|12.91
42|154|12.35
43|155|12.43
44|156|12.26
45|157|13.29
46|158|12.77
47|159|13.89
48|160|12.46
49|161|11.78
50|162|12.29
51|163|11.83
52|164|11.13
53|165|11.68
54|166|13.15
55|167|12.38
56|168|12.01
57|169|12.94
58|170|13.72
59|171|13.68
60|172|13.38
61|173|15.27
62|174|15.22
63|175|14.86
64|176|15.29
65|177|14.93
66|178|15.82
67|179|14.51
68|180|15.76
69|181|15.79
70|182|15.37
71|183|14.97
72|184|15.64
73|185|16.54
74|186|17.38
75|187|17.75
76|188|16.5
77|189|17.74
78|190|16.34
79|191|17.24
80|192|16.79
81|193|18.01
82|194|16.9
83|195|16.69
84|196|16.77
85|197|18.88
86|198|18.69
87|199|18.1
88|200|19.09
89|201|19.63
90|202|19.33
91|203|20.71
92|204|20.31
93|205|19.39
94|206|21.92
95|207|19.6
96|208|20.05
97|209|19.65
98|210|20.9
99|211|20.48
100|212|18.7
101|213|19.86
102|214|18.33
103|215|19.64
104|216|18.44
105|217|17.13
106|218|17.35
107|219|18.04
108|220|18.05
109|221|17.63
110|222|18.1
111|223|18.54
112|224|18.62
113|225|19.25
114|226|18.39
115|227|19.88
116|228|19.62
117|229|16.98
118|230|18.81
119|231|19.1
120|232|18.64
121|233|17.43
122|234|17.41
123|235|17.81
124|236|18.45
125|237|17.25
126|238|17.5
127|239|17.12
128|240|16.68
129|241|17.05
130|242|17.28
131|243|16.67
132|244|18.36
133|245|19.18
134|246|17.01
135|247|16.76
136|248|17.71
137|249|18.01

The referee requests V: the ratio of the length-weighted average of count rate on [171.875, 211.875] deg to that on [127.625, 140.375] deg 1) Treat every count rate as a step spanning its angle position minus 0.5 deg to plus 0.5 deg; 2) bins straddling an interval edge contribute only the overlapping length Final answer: 1.39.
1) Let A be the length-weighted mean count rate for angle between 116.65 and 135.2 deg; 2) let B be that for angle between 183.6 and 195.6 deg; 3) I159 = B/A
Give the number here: 1.50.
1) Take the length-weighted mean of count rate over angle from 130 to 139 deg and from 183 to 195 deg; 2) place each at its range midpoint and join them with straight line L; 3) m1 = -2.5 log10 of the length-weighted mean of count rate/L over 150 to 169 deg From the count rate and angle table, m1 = 0.180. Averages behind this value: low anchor 12.7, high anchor 16.9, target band 12.4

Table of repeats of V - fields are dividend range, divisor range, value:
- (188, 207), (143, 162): 1.47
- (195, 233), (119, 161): 1.53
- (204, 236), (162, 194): 1.26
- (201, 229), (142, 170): 1.53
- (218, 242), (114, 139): 1.61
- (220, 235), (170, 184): 1.23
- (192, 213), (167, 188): 1.28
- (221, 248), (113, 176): 1.47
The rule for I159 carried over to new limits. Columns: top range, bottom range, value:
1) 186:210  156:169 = 1.50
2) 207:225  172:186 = 1.22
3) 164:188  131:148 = 1.14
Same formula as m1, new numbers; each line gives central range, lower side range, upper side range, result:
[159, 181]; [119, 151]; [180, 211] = 0.154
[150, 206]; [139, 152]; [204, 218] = 0.067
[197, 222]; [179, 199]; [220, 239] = -0.098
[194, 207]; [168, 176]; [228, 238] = -0.193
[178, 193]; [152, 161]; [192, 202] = 0.014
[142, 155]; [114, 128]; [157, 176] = -0.056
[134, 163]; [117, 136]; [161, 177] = -0.028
